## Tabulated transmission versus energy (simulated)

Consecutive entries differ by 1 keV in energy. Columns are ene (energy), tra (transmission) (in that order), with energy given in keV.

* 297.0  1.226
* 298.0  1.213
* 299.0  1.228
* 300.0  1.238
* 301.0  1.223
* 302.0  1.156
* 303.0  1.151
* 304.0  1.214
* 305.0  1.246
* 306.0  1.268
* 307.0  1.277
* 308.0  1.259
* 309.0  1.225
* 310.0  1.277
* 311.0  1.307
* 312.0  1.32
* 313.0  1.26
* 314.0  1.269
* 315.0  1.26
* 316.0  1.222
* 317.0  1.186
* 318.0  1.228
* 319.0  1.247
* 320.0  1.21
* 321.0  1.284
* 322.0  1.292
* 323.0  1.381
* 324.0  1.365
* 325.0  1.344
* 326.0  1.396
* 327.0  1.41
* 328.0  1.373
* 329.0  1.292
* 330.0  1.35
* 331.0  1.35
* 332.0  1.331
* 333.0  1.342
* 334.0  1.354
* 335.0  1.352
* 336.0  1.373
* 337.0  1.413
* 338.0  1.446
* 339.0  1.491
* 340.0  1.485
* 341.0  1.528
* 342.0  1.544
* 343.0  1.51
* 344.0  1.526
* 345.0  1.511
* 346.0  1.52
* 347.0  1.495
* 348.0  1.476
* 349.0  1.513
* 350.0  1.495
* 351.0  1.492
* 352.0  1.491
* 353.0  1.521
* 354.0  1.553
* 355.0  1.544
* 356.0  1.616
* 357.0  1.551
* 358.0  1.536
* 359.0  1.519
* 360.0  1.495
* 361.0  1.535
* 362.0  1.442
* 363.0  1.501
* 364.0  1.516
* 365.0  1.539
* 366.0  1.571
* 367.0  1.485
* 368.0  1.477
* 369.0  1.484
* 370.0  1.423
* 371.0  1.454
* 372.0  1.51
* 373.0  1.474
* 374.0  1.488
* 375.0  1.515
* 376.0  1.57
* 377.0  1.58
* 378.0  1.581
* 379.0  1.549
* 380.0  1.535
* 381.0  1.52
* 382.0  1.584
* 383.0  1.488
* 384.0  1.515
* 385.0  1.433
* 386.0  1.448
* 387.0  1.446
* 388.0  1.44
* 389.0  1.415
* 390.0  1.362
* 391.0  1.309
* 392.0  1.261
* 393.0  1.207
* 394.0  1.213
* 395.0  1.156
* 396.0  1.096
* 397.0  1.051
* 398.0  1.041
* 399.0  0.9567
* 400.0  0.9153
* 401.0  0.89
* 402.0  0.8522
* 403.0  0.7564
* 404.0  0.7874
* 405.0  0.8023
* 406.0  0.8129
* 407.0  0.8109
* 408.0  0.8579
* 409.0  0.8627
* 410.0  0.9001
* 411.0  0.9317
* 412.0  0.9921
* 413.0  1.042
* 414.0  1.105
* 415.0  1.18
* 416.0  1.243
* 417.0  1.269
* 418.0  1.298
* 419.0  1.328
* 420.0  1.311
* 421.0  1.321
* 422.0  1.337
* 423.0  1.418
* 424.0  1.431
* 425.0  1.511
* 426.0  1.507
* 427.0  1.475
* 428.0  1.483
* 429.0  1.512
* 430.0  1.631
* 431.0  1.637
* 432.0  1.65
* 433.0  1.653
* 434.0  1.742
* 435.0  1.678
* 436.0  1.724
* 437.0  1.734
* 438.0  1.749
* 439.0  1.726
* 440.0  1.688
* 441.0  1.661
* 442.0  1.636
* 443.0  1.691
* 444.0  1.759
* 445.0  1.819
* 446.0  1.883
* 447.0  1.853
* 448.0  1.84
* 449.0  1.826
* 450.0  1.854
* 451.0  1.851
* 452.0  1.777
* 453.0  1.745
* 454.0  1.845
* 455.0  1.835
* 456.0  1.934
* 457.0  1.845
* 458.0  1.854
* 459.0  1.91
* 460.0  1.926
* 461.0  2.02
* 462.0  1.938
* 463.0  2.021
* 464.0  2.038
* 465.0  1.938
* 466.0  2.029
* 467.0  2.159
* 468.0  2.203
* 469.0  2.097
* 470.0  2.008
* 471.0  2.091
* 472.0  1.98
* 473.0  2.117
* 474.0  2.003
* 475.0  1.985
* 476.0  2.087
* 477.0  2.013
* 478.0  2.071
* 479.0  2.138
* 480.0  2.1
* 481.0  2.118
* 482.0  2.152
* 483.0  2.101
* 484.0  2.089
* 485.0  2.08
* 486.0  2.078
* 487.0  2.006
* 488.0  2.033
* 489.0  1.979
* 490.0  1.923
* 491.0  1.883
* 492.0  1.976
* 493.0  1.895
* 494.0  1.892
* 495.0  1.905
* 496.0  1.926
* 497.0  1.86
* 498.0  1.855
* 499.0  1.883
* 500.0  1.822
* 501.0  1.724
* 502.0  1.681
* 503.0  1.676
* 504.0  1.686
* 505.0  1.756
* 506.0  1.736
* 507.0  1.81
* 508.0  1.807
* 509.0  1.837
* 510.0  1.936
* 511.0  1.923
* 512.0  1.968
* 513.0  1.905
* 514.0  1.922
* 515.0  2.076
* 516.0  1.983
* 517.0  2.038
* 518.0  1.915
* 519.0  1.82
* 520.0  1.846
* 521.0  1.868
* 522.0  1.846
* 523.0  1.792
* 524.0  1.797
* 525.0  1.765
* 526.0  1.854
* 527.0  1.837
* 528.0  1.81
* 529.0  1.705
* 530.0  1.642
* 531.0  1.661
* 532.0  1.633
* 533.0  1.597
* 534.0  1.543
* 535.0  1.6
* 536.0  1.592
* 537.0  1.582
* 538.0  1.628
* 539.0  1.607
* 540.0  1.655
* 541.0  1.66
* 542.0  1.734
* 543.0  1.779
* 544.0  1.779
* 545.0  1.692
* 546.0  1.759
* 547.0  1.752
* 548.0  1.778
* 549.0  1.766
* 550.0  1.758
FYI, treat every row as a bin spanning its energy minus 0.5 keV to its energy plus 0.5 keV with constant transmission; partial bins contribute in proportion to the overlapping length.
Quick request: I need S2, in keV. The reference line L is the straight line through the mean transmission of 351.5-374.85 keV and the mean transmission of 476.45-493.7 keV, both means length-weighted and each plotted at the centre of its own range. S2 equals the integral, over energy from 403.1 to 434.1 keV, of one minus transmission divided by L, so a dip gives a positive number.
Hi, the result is 9.1 keV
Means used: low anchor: 1.51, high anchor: 2.04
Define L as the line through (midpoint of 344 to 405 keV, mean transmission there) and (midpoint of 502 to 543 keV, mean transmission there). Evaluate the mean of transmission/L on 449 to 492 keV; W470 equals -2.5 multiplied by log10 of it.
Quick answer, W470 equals -0.21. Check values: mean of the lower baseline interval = 1.39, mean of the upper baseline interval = 1.78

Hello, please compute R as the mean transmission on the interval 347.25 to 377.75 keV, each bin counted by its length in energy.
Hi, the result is 1.51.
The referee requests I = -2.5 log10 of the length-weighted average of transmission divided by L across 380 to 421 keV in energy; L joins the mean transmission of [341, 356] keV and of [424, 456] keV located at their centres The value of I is 0.37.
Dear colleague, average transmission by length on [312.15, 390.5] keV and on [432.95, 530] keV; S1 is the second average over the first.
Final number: 1.31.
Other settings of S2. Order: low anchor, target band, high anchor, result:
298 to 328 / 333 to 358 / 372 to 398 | -3.0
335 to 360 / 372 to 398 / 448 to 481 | 3.9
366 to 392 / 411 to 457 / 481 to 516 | 2.9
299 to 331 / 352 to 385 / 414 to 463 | -1.8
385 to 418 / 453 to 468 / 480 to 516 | -3.4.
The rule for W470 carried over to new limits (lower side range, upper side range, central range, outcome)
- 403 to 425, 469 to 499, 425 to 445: -0.20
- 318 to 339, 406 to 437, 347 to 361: -0.14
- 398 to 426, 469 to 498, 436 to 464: -0.16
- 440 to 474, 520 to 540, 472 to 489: -0.13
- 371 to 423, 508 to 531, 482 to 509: -0.09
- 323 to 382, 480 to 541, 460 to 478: -0.17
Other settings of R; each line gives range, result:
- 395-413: 0.912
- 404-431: 1.21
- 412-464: 1.64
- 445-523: 1.93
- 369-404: 1.32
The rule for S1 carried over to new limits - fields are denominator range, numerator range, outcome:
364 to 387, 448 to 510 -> 1.29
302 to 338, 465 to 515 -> 1.51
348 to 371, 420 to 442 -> 1.04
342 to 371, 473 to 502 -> 1.31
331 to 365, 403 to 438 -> 0.87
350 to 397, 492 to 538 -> 1.23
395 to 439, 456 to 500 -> 1.61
